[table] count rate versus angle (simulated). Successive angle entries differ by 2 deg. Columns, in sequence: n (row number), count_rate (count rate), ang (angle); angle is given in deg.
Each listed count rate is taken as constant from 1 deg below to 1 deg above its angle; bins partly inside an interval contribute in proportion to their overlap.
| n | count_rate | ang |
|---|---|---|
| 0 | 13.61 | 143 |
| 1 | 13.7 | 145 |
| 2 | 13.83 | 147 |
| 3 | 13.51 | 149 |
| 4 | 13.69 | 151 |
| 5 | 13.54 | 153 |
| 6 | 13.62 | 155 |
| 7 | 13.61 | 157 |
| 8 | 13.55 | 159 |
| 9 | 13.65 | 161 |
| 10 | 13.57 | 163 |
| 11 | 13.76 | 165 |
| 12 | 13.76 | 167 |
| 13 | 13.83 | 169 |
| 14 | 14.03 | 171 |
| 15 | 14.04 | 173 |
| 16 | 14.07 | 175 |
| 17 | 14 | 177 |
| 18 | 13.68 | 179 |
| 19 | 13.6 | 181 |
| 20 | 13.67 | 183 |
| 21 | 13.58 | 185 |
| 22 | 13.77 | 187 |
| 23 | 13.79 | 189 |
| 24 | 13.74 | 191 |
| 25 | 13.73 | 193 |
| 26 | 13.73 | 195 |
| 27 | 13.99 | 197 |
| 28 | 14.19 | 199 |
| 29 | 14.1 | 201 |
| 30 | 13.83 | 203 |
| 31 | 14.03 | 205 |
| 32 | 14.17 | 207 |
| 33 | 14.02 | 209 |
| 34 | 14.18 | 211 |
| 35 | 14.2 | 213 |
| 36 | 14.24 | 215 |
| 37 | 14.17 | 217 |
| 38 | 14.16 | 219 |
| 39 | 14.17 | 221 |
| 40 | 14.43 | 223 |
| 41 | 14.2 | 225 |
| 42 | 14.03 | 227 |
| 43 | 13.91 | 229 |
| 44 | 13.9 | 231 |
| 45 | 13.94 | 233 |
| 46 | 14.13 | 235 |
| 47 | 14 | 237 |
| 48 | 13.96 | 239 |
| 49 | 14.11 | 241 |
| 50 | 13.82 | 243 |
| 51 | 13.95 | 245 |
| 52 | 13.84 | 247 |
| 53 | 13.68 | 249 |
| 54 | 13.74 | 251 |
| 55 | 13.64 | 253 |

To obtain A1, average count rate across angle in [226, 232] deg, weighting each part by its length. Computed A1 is 13.9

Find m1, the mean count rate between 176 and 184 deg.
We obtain 13.7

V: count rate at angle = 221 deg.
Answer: 14.17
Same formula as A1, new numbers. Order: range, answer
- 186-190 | 13.8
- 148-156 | 13.6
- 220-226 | 14.3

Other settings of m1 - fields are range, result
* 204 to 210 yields 14.1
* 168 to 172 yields 13.9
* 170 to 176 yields 14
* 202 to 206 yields 13.9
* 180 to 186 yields 13.6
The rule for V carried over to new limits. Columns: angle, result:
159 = 13.55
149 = 13.51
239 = 13.96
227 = 14.03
